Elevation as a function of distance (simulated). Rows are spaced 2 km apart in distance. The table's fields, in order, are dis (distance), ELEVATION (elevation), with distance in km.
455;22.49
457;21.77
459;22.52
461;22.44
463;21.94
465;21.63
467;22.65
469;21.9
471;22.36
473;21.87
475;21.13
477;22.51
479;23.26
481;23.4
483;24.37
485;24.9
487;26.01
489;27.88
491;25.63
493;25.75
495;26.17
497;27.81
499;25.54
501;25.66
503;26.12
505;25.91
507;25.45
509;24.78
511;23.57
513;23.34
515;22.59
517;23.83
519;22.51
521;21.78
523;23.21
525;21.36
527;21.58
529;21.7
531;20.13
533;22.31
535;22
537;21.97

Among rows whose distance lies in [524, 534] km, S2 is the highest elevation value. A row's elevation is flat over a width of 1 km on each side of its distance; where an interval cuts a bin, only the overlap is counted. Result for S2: 22.31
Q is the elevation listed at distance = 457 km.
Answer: 21.77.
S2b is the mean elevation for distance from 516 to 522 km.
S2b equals 22.7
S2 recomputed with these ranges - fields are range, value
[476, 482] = 23.4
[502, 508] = 26.12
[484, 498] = 27.88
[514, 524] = 23.83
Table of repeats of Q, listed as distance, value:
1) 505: 25.91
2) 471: 22.36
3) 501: 25.66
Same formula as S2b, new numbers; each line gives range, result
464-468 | 22.1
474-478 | 21.8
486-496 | 26.3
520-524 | 22.5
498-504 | 25.8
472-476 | 21.5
